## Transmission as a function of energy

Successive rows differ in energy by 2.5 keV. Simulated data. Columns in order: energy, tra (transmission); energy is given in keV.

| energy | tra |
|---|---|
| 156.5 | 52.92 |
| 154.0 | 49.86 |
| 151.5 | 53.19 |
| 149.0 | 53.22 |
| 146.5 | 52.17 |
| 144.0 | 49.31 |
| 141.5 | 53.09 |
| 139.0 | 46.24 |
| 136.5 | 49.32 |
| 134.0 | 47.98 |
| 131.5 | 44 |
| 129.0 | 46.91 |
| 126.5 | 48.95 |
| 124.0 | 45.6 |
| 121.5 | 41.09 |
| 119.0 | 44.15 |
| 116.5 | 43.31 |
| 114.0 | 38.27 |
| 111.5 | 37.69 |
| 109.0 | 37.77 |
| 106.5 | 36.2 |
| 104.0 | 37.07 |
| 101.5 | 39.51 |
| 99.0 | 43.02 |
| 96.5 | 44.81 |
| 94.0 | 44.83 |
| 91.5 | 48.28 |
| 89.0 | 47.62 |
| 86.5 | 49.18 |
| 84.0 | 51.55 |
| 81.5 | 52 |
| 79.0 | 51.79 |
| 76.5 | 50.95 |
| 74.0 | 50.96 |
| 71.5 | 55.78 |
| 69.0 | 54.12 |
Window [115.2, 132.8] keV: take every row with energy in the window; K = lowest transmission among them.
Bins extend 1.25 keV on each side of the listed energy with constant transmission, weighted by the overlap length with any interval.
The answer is 41.09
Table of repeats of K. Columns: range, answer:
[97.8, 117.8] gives 36.2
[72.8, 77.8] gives 50.95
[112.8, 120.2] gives 38.27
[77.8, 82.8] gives 51.79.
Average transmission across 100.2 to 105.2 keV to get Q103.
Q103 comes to 38.3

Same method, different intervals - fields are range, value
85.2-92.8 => 48.4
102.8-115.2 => 37.4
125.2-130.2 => 47.9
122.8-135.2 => 46.7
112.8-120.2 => 41.9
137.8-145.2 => 49.6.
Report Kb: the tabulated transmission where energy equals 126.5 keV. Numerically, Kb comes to 48.95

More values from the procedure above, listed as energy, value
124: 45.6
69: 54.12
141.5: 53.09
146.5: 52.17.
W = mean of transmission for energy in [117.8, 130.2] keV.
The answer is 45.3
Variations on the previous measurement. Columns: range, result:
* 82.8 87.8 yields 50.3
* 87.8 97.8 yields 46.4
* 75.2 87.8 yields 51.1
